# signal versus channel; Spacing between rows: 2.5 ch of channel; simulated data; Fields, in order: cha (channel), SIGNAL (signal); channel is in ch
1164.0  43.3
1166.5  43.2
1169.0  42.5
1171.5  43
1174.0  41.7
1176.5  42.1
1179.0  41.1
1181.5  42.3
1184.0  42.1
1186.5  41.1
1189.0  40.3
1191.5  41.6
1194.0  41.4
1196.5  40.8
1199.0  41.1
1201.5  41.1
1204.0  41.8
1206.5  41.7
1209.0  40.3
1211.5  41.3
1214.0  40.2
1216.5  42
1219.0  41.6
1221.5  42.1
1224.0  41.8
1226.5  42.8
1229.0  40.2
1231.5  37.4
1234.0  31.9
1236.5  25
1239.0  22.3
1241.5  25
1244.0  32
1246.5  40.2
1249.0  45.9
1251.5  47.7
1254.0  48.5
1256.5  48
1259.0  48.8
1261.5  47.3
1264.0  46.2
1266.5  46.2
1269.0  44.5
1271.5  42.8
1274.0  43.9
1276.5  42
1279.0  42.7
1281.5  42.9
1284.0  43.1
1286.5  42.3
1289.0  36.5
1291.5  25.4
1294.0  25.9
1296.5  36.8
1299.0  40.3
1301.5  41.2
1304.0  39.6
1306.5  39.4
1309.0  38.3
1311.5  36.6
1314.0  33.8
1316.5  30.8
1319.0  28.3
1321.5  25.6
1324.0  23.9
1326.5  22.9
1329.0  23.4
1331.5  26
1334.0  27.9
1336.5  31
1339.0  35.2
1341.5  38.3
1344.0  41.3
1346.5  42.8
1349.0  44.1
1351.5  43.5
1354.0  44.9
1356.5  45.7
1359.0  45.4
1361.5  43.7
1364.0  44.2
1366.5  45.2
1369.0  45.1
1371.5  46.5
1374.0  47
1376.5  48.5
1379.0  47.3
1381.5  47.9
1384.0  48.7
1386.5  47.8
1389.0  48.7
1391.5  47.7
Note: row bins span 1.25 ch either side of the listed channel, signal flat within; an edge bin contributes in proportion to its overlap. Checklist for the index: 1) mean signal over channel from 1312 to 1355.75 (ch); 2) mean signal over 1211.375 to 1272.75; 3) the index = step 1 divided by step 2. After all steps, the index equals 0.8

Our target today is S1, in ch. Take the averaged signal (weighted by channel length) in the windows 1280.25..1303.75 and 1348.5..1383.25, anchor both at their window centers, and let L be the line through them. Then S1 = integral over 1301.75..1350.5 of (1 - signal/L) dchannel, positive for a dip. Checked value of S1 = 9.2 ch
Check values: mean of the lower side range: 37.3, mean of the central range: 33.3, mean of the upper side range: 45.7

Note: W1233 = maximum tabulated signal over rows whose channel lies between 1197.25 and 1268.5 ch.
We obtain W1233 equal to 48.8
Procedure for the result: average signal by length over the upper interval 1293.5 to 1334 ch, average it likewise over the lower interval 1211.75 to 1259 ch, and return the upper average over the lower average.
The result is 0.82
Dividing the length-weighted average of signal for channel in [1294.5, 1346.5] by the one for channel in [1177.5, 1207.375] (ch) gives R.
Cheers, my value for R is 0.8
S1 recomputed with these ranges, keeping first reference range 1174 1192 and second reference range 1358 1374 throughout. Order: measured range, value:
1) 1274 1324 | 8.6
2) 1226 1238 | 2.2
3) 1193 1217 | 0.5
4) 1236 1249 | 3.6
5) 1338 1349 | 1.2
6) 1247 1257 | -0.9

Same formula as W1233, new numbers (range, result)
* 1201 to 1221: 42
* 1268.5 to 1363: 45.7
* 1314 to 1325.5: 33.8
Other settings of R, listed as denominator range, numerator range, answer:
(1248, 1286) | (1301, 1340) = 0.69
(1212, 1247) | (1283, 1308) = 1.03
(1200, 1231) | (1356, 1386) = 1.12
